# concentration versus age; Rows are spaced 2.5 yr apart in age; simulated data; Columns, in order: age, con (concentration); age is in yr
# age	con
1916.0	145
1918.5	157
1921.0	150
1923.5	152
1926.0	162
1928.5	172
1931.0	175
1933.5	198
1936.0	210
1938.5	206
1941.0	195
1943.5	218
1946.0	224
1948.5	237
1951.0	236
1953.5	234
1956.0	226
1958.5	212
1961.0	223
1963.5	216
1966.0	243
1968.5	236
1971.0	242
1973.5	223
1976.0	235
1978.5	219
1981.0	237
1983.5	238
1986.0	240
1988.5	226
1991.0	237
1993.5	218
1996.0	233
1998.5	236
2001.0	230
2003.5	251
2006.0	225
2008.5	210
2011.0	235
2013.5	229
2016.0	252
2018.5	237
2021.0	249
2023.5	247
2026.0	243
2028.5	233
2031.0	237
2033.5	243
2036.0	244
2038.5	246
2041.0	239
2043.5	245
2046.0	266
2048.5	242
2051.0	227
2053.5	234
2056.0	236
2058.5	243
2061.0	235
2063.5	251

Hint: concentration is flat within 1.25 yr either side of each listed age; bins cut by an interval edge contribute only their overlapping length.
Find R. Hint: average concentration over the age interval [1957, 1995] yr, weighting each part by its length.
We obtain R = 230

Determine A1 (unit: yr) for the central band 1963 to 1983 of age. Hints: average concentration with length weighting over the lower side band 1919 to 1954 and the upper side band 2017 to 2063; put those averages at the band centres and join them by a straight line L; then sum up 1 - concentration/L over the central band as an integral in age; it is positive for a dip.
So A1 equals -1.9 yr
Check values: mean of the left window 196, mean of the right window 242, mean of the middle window 232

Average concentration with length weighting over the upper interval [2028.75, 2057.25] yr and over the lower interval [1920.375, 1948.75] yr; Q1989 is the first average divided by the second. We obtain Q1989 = 1.26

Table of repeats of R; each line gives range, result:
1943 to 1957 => 230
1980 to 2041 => 237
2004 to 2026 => 236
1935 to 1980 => 224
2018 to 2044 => 242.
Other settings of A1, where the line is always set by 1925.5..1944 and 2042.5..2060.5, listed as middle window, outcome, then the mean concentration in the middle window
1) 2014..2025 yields -0.8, 245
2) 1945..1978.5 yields -4.3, 229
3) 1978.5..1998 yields -1.6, 232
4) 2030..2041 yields -0.3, 242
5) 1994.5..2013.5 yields -0.8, 231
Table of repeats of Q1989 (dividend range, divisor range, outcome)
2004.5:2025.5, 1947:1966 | 1.04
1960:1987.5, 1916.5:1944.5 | 1.29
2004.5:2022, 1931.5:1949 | 1.11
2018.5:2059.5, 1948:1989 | 1.05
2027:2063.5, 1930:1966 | 1.11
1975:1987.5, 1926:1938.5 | 1.24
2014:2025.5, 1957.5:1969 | 1.09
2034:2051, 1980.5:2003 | 1.05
